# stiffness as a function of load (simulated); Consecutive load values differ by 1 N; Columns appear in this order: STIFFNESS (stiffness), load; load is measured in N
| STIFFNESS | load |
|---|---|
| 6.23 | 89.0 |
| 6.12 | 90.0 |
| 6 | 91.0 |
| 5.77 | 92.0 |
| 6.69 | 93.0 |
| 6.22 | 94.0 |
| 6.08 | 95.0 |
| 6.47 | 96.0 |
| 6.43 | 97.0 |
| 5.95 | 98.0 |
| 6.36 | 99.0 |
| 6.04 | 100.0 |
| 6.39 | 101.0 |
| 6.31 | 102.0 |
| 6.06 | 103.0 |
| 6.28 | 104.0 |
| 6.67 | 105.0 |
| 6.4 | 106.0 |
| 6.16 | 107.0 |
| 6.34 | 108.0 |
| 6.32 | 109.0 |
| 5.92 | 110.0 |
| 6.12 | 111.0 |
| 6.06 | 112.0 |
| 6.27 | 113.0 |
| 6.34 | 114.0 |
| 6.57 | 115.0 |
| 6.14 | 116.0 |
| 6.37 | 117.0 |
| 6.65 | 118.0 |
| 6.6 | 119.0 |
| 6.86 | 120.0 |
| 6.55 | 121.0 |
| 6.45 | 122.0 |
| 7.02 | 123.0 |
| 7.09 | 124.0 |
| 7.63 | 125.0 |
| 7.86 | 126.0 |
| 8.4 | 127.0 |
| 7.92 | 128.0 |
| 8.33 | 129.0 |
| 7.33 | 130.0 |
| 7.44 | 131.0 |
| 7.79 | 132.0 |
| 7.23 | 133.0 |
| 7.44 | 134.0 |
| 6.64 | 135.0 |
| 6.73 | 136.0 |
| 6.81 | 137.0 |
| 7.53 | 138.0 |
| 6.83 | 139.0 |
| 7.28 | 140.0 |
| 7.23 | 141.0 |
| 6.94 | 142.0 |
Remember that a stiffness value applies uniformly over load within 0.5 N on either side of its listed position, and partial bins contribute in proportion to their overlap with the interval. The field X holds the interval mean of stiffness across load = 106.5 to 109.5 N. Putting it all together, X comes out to 6.27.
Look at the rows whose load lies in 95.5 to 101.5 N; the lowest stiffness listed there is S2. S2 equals 5.95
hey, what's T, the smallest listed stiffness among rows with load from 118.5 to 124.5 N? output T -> 6.45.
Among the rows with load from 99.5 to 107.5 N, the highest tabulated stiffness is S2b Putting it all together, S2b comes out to 6.67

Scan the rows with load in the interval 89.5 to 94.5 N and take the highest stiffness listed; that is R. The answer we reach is 6.69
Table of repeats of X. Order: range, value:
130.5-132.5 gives 7.62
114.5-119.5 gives 6.47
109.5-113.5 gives 6.09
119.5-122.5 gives 6.62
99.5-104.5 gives 6.22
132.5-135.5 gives 7.1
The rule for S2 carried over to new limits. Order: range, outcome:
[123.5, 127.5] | 7.09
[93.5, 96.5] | 6.08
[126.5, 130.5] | 7.33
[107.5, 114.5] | 5.92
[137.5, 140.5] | 6.83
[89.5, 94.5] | 5.77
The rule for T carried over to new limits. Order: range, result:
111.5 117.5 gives 6.06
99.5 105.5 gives 6.04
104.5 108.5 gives 6.16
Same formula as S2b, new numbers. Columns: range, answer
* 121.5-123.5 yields 7.02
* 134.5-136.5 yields 6.73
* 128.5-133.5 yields 8.33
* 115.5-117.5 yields 6.37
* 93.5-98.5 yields 6.47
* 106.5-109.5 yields 6.34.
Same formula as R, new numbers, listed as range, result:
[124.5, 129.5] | 8.4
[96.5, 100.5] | 6.43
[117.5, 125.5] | 7.63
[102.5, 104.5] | 6.28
